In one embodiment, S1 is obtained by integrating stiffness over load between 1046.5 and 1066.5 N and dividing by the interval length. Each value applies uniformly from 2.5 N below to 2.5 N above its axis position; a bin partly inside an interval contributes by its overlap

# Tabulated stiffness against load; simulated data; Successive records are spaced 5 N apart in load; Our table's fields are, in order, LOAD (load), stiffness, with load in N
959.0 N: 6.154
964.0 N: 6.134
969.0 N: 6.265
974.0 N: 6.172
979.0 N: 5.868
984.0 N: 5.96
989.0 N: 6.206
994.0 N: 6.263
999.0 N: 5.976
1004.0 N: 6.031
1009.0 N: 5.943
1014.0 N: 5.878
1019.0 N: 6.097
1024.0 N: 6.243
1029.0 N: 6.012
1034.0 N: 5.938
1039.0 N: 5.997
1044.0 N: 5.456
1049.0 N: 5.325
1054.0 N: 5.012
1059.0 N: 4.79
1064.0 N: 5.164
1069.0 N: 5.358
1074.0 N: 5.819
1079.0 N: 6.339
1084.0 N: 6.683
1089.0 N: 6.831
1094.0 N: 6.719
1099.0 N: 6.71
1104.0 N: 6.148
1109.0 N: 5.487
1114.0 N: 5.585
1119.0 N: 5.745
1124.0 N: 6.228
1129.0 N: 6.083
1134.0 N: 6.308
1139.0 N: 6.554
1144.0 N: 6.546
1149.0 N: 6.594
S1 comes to 5.07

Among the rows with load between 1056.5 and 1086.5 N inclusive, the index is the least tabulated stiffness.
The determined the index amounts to 4.79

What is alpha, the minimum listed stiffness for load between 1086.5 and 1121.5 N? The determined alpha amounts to 5.487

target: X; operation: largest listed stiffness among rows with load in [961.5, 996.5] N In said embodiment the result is 6.265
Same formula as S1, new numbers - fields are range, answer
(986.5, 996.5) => 6.23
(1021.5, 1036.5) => 6.06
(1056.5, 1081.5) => 5.49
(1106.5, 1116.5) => 5.54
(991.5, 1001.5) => 6.12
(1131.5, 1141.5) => 6.43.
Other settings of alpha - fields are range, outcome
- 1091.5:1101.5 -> 6.71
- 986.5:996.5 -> 6.206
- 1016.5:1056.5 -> 5.012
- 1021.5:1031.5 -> 6.012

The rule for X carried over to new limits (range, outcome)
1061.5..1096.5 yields 6.831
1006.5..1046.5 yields 6.243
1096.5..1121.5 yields 6.71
